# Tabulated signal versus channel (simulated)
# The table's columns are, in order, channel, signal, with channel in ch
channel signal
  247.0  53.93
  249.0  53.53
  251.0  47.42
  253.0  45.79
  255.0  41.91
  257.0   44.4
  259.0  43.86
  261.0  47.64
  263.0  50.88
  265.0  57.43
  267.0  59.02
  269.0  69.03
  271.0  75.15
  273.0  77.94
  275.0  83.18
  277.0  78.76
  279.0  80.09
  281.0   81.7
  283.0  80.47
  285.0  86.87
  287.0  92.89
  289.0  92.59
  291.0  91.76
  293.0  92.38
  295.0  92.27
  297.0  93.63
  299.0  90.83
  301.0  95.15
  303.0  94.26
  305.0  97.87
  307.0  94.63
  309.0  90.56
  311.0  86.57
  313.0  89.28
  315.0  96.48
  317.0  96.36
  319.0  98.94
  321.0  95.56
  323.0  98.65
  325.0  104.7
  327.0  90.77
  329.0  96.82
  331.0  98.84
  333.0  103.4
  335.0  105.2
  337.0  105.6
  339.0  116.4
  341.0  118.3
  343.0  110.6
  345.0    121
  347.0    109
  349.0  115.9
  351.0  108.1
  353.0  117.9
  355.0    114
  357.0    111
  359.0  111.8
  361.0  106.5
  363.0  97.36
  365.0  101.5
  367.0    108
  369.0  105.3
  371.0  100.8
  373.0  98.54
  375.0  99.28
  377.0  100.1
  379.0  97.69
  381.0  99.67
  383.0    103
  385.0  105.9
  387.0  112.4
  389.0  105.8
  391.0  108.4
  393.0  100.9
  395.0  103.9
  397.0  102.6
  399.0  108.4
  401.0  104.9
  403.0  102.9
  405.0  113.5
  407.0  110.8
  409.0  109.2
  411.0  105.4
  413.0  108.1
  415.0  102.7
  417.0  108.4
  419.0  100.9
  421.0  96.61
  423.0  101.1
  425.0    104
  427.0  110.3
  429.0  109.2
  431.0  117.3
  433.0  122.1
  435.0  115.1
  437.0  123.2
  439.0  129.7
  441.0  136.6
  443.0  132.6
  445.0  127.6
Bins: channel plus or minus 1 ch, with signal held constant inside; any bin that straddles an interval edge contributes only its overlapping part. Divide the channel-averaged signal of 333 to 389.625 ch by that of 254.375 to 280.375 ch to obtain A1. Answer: 1.71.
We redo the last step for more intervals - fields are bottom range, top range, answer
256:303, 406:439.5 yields 1.43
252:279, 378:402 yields 1.73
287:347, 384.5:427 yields 1.07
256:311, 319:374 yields 1.34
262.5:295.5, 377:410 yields 1.33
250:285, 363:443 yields 1.70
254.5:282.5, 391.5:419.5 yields 1.65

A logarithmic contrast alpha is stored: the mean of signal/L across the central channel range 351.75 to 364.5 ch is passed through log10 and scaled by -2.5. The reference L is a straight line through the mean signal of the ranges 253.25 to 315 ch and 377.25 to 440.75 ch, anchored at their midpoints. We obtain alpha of -0.143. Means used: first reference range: 78.3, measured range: 109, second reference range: 108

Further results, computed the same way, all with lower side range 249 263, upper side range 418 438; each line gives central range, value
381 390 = -0.13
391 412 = -0.07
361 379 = -0.15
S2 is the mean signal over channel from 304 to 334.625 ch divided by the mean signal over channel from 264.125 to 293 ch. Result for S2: 1.21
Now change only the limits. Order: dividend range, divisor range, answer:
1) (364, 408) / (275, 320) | 1.15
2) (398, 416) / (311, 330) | 1.12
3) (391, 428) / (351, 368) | 0.97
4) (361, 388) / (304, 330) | 1.08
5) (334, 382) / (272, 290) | 1.28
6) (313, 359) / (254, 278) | 1.74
